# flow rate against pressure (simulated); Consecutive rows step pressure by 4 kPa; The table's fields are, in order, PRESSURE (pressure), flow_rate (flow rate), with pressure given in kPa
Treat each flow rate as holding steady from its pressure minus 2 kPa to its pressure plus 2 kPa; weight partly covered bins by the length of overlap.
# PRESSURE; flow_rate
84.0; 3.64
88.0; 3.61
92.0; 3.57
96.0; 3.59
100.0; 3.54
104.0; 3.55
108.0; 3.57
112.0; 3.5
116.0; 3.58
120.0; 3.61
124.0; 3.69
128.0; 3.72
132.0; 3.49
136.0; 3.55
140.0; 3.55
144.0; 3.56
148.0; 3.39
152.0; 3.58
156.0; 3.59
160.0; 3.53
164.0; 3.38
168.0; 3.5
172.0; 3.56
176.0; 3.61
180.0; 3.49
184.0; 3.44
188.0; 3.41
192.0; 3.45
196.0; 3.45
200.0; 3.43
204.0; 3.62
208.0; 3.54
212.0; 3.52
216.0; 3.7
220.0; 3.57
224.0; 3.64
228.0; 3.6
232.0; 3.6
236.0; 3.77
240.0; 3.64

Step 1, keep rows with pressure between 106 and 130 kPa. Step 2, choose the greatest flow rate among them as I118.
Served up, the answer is 3.72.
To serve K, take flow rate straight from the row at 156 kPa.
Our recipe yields 3.59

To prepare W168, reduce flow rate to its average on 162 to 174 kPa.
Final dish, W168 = 3.48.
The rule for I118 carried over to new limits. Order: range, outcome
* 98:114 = 3.57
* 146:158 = 3.59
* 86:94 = 3.61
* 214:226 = 3.7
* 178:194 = 3.49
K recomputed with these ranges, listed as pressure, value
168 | 3.5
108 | 3.57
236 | 3.77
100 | 3.54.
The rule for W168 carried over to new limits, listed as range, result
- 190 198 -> 3.45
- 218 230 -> 3.6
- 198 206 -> 3.53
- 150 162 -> 3.57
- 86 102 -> 3.58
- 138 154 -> 3.52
